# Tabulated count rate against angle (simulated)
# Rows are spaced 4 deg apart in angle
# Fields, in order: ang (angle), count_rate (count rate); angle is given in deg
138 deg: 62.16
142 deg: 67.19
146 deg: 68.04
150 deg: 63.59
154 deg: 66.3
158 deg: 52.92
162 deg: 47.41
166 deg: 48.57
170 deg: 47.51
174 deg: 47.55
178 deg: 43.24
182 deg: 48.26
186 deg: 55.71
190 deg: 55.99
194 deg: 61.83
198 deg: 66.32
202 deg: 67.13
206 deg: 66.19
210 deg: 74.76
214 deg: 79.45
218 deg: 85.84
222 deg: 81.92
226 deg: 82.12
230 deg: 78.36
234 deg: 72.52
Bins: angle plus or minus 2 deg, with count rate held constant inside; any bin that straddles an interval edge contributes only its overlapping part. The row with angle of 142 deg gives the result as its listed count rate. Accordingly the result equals 67.19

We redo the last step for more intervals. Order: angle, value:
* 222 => 81.92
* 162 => 47.41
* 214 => 79.45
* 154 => 66.3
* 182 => 48.26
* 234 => 72.52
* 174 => 47.55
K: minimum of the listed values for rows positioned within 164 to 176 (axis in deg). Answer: 47.51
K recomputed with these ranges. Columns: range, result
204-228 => 66.19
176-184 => 43.24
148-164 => 47.41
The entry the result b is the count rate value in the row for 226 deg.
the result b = 82.12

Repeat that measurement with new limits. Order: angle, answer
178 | 43.24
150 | 63.59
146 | 68.04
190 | 55.99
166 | 48.57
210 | 74.76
